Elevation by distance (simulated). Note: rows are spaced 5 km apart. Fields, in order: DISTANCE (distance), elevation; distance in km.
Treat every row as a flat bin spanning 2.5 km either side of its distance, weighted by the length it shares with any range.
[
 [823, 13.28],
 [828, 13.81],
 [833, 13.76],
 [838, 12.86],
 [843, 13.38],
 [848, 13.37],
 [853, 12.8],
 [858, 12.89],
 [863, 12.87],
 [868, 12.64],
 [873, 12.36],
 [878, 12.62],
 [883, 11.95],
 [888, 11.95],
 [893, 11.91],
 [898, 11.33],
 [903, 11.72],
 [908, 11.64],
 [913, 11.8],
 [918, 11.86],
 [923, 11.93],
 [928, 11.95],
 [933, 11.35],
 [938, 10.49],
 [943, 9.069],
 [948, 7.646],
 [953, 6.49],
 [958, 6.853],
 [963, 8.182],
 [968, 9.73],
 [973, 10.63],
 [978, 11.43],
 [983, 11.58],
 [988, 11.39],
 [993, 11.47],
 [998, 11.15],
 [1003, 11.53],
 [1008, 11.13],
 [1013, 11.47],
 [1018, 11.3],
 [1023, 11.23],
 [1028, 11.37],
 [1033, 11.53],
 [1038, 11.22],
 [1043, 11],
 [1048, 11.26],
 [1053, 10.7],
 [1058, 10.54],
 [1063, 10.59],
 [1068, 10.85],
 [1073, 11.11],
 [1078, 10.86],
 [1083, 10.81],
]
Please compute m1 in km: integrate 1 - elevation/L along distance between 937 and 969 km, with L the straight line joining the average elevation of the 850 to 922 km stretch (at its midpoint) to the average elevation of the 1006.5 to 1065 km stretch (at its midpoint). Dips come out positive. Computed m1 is 9.6 km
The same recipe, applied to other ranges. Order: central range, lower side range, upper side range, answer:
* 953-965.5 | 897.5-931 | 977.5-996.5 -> 4.6 km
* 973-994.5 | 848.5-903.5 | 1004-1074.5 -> 0.3 km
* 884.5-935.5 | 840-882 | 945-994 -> -2.0 km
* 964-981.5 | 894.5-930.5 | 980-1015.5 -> 1.6 km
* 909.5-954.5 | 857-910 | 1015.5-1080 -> 5.5 km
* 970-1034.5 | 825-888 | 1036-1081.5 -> 0.8 km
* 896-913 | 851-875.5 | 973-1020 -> 0.9 km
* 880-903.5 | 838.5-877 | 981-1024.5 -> 1.4 km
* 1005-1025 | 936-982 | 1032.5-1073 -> -2.2 km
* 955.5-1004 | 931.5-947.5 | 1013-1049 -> 0.8 km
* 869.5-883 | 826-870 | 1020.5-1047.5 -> 0.5 km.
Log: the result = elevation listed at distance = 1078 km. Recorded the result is 10.86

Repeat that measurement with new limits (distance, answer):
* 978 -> 11.43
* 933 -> 11.35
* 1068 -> 10.85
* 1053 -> 10.7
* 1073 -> 11.11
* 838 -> 12.86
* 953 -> 6.49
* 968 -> 9.73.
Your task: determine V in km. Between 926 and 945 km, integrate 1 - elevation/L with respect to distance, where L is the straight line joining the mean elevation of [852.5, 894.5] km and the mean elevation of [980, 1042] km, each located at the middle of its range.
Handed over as 1.95 km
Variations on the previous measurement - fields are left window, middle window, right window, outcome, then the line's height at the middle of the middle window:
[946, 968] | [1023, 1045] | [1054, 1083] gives -3.4 km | 9.79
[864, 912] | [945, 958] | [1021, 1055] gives 5.1 km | 11.7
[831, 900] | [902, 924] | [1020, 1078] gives 0.8 km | 12.2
